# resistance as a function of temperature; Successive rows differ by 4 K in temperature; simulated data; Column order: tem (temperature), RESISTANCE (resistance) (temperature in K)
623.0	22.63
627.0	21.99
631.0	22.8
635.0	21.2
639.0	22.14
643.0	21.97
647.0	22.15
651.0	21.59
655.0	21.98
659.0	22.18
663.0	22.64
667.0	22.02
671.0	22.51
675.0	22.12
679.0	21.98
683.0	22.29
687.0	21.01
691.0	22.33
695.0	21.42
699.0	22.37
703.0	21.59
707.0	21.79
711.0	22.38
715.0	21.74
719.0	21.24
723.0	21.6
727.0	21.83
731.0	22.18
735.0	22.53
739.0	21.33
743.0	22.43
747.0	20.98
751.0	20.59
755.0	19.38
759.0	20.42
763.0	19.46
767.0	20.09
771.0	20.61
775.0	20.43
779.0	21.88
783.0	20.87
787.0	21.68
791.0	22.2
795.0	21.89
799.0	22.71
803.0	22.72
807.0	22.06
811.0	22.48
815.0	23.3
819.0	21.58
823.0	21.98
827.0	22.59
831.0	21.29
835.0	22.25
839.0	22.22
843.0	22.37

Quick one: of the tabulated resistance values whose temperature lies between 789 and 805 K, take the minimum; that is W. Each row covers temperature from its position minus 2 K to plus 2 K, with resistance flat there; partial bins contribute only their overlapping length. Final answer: 21.89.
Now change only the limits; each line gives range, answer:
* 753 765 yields 19.38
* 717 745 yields 21.24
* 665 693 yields 21.01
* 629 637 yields 21.2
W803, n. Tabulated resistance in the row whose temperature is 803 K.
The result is 22.72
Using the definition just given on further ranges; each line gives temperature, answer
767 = 20.09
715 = 21.74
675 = 22.12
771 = 20.61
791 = 22.2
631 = 22.8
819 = 21.58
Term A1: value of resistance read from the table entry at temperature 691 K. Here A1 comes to 22.33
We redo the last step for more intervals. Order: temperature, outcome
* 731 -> 22.18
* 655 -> 21.98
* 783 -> 20.87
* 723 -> 21.6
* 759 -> 20.42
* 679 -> 21.98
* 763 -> 19.46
